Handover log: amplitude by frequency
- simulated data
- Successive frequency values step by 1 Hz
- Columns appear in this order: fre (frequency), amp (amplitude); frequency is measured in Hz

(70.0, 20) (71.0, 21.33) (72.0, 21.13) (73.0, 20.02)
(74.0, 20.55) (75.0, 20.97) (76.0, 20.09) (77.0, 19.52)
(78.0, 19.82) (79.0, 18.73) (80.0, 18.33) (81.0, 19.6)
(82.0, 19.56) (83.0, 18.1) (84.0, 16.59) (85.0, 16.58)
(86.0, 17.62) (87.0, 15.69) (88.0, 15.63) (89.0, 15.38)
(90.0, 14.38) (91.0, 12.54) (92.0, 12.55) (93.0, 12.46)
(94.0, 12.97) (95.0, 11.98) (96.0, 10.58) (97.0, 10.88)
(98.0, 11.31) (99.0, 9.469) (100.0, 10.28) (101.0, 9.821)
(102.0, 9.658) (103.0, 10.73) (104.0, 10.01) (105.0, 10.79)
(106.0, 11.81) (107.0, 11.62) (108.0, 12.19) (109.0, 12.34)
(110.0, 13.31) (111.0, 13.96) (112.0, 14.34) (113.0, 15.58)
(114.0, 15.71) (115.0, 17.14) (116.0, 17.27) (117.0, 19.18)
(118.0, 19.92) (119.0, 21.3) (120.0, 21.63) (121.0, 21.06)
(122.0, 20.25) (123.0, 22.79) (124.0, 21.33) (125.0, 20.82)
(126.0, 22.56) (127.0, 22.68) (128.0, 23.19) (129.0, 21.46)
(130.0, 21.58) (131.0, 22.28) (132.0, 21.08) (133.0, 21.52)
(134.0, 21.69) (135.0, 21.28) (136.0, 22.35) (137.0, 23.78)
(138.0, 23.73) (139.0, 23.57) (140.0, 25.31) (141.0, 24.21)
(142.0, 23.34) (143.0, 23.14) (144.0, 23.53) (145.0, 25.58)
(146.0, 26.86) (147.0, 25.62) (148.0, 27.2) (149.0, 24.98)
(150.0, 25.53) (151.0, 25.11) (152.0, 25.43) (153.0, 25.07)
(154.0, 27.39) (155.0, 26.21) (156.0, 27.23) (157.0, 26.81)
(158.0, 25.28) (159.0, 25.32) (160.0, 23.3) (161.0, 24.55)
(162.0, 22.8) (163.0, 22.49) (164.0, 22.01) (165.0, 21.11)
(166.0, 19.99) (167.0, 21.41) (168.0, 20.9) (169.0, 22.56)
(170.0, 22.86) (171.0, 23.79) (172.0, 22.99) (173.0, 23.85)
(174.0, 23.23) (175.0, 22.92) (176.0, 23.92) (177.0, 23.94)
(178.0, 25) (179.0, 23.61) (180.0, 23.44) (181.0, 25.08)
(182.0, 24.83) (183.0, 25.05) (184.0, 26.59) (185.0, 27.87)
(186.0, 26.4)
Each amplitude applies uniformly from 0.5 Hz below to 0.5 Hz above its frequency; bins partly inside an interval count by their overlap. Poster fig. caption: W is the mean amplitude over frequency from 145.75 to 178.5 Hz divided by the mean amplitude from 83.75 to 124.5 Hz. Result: 1.6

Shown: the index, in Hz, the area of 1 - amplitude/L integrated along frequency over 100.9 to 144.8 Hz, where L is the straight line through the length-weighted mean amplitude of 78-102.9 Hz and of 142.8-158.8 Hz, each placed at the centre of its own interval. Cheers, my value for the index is 3.8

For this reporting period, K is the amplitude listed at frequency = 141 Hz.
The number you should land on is 24.21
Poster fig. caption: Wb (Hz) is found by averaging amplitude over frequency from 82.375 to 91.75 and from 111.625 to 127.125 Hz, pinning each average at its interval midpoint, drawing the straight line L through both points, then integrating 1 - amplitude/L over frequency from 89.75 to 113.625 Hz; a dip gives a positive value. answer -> 7.6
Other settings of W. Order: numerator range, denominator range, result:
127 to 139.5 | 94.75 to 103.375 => 2.13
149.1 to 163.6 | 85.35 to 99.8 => 1.92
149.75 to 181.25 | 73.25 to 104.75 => 1.60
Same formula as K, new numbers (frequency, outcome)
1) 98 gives 11.31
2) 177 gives 23.94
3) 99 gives 9.469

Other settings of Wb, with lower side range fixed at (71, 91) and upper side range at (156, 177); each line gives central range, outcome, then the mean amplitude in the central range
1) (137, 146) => -1.00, 24.2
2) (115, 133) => -0.28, 21.1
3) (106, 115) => 2.82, 13.7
